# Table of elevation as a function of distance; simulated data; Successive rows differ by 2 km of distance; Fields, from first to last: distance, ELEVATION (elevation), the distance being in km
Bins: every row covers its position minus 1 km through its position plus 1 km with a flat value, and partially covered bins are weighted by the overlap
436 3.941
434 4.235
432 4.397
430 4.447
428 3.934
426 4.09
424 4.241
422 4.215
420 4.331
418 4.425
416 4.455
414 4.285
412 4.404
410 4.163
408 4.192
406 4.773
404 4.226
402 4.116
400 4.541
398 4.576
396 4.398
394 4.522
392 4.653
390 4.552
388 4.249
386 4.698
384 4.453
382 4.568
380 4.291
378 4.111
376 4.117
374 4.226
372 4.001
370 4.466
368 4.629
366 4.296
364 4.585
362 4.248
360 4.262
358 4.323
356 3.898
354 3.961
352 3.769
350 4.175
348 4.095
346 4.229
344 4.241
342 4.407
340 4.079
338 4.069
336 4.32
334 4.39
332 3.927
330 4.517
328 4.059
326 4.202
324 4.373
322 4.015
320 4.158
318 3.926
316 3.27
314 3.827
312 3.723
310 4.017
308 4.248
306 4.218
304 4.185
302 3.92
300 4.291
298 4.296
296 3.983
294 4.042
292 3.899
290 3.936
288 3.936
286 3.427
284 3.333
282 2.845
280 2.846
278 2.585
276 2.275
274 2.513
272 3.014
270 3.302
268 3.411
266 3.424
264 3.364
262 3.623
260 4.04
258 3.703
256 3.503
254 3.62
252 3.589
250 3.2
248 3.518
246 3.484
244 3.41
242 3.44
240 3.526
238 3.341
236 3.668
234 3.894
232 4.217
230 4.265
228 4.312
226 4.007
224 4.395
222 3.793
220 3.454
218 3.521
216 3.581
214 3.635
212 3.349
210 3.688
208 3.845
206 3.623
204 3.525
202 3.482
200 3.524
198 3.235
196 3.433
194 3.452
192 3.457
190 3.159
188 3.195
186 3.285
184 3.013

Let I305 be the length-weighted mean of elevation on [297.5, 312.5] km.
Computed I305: 4.12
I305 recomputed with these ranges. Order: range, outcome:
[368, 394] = 4.38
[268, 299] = 3.35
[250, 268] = 3.57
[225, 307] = 3.6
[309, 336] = 4.04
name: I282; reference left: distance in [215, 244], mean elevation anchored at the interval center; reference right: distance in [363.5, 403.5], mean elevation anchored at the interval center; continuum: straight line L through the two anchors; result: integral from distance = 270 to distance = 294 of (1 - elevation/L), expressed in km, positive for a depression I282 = 4.9 km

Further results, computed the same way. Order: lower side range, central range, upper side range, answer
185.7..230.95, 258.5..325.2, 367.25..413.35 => 5.6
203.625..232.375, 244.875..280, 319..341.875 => 5.9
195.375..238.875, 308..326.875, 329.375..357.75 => 0.5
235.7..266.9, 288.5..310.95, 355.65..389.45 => -1.4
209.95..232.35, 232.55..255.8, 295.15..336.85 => 2.2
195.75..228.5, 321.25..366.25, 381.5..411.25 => 0.3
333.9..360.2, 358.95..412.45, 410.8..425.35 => -1.7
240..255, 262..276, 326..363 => 1.9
